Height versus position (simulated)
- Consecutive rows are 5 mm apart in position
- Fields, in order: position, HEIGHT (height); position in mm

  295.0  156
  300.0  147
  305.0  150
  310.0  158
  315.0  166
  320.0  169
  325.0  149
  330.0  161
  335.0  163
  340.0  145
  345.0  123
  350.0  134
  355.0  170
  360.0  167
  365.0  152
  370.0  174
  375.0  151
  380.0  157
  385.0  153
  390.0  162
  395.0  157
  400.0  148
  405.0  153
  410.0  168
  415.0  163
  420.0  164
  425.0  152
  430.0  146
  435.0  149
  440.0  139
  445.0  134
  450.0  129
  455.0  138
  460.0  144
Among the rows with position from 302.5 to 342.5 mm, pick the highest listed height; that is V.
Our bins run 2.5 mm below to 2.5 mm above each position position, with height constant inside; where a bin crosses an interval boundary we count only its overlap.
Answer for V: 169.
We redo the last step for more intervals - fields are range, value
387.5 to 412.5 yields 168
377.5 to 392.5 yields 162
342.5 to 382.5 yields 174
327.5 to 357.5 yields 170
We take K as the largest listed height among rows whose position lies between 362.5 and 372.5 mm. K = 174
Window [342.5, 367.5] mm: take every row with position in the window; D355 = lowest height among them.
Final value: 123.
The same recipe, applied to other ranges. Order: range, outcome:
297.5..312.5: 147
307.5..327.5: 149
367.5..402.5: 148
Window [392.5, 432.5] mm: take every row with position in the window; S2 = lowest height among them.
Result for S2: 146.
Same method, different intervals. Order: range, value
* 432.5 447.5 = 134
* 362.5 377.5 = 151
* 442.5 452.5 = 129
